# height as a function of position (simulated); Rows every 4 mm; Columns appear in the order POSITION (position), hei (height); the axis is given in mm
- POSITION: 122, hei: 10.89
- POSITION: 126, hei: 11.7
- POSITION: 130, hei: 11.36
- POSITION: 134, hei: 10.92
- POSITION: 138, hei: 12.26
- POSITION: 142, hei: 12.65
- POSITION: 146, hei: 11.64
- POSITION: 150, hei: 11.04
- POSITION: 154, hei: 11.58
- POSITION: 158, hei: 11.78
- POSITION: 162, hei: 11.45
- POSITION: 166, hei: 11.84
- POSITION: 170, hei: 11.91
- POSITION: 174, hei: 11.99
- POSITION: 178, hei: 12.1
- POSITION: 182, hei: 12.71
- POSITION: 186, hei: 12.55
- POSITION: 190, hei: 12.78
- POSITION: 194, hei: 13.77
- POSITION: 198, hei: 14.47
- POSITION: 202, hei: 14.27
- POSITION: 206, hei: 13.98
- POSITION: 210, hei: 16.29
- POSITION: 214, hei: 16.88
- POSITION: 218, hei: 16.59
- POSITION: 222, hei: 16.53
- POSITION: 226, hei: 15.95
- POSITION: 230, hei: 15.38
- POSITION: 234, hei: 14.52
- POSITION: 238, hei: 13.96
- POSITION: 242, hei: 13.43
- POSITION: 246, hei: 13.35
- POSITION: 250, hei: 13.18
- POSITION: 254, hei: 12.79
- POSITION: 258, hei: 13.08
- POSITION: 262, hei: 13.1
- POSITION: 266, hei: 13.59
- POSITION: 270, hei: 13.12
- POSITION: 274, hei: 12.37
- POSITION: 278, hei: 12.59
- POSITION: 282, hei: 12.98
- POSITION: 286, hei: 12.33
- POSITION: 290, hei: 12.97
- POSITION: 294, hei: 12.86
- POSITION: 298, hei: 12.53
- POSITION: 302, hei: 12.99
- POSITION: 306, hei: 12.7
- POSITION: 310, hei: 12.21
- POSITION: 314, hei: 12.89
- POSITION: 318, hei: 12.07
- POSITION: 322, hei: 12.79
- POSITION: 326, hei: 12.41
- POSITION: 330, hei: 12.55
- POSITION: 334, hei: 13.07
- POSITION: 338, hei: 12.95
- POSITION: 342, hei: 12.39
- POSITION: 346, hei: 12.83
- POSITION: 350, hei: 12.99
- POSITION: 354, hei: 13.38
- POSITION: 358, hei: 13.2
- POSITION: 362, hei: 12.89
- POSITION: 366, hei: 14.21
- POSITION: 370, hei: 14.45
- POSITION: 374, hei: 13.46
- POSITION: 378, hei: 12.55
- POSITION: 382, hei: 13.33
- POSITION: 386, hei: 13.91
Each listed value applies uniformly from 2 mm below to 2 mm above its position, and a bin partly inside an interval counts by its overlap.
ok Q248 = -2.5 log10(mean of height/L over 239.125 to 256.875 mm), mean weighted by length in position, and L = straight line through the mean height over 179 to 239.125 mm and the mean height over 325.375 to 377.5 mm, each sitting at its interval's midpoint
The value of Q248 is 0.08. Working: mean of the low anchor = 14.7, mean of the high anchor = 13.1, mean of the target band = 13.2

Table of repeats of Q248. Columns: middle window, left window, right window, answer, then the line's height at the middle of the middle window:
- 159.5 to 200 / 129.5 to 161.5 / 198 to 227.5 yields 0.10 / 13.7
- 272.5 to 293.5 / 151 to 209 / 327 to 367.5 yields 0.02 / 12.9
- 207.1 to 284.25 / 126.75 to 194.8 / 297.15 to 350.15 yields -0.15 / 12.3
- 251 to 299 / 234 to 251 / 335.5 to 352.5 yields 0.04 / 13.4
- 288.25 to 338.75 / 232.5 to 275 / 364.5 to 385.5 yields 0.06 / 13.5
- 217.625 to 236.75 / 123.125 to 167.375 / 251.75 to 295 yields -0.25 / 12.4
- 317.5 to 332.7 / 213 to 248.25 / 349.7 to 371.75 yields 0.12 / 14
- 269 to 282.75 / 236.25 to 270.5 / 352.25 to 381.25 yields 0.05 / 13.3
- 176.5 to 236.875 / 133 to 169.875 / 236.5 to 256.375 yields -0.15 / 12.6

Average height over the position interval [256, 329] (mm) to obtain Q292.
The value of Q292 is 12.8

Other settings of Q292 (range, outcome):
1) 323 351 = 12.7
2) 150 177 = 11.7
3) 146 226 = 13.4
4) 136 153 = 11.9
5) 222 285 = 13.6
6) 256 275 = 13.1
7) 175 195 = 12.7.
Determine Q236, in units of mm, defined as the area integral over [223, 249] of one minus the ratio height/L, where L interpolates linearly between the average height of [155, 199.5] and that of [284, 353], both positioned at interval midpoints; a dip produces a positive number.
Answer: -3.98 mm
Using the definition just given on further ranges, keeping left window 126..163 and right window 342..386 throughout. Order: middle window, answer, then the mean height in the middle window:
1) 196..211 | -3.2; 14.7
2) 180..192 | -0.7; 12.7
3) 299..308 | 0.0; 12.8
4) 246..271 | -1.3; 13.2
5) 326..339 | 0.3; 12.8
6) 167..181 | -0.2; 12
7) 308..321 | 0.5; 12.4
